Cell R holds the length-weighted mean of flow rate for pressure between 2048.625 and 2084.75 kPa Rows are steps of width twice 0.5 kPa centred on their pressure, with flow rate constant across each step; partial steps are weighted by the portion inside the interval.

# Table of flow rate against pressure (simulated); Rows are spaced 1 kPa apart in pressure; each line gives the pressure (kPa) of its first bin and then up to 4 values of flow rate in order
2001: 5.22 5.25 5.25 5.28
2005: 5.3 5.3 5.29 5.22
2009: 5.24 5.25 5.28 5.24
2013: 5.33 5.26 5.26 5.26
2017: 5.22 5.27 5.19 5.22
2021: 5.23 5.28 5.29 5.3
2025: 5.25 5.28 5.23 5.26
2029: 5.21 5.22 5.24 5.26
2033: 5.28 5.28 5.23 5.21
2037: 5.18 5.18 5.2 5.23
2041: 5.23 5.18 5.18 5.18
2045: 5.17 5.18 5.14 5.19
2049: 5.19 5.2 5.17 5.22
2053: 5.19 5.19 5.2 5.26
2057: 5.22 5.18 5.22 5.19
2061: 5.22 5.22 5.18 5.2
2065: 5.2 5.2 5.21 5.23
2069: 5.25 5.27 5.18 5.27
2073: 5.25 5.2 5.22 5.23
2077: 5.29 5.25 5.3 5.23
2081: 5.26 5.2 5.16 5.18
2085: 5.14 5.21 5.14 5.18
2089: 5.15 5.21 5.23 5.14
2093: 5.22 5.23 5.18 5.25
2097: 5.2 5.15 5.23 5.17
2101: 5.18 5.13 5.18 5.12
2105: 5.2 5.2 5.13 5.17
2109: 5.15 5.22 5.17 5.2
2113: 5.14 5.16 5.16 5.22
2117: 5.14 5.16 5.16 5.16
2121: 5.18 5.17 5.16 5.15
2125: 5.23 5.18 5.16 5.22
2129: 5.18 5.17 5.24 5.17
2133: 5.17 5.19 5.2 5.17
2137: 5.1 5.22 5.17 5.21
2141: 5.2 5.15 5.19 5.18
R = 5.22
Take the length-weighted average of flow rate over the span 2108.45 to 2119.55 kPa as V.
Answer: 5.17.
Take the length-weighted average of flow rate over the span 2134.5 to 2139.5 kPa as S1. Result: 5.17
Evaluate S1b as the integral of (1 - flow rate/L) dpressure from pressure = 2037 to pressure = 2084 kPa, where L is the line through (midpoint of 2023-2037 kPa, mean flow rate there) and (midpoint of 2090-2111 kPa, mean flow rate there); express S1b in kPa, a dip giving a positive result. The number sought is 0.1 kPa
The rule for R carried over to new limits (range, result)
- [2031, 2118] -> 5.2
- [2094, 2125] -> 5.17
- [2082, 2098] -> 5.19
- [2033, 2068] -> 5.2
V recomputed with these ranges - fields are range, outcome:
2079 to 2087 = 5.2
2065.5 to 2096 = 5.21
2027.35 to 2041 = 5.23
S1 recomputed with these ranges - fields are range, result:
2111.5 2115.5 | 5.17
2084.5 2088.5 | 5.17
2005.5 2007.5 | 5.29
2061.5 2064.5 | 5.2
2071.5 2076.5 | 5.23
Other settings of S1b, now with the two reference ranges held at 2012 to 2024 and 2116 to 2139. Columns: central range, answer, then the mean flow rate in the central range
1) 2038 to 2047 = 0.1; 5.19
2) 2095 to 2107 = 0.0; 5.18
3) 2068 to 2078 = 0.0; 5.24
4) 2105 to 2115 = 0.0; 5.17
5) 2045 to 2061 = 0.1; 5.2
